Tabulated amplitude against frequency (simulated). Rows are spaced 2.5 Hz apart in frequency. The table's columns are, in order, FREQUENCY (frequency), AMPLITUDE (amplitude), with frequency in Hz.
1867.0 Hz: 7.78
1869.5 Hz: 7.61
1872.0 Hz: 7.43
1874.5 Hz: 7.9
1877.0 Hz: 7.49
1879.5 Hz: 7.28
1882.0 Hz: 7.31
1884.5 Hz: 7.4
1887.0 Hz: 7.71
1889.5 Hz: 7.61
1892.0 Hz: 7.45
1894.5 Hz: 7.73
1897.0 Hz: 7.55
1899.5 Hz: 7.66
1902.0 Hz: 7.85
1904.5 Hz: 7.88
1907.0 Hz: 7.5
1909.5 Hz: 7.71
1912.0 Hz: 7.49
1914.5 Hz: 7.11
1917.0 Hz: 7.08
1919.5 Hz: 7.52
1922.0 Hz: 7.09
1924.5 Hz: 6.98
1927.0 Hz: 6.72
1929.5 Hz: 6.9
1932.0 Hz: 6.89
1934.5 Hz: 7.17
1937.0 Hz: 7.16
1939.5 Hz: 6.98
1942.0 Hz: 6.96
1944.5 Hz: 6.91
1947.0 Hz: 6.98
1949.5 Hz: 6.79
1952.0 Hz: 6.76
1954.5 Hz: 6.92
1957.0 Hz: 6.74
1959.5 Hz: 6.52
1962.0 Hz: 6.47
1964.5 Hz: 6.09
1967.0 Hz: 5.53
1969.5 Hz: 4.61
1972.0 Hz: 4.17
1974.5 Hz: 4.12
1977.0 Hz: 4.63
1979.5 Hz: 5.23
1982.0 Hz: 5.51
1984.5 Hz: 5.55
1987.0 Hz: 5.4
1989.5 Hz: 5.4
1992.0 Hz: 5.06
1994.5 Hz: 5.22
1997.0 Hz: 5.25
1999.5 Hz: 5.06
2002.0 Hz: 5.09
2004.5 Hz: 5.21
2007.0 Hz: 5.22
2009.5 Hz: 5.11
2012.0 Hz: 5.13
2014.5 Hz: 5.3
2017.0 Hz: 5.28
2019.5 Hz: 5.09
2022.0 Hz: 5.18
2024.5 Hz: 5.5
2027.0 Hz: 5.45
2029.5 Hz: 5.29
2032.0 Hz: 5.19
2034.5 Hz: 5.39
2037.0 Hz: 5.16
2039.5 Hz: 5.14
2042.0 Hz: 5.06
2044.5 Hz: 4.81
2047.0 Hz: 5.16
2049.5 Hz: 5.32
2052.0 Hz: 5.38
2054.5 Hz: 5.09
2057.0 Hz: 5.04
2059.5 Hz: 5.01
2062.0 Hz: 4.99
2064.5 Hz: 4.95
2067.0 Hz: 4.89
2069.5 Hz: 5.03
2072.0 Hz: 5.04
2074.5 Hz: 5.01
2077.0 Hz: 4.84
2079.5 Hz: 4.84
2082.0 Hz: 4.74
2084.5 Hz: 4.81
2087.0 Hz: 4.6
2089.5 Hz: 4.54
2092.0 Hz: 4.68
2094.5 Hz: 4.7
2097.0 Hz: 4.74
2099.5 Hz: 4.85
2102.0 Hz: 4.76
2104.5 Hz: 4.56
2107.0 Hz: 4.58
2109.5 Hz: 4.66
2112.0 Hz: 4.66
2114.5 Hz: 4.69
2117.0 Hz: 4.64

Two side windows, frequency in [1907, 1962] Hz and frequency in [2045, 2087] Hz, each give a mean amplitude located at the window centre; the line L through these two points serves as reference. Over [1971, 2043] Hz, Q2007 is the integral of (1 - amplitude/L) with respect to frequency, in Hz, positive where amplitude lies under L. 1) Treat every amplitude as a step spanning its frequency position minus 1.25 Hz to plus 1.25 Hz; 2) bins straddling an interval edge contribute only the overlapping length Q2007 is 8.8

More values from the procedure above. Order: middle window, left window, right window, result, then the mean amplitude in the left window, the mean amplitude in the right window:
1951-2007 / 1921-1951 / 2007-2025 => 5.20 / 6.96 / 5.22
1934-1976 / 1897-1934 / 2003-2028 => 1.70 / 7.32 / 5.24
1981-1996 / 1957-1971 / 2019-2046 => 0.79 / 5.89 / 5.21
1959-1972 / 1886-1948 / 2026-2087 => 1.76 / 7.3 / 5.06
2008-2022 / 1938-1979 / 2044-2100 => 0.79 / 6.06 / 4.92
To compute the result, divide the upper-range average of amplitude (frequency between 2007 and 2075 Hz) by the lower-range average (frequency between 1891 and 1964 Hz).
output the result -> 0.7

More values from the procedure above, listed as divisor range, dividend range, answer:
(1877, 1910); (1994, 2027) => 0.69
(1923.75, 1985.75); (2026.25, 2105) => 0.80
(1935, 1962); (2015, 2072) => 0.75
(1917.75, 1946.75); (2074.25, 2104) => 0.68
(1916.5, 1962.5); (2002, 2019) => 0.75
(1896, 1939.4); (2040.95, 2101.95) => 0.67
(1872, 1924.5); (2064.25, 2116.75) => 0.64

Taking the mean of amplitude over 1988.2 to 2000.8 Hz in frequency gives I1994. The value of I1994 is 5.2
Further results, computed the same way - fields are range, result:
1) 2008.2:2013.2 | 5.12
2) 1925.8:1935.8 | 6.92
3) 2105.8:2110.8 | 4.62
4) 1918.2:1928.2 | 7.08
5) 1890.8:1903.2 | 7.65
